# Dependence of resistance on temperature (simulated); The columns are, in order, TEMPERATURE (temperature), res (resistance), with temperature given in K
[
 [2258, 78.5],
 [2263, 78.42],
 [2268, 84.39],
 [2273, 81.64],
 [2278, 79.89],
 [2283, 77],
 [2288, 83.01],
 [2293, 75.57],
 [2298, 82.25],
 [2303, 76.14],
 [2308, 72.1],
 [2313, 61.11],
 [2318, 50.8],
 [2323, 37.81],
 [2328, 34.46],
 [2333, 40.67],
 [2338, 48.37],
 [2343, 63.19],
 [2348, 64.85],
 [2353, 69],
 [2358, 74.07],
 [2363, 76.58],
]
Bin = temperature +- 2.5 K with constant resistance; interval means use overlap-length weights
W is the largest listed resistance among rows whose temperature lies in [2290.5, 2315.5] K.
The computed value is 82.25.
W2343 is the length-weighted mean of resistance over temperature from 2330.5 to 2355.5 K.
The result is 57.2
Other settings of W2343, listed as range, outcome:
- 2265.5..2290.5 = 81.2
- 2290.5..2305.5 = 78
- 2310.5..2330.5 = 46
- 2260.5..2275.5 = 81.5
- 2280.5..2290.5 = 80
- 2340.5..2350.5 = 64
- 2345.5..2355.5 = 66.9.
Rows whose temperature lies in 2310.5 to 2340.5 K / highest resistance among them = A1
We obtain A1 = 61.11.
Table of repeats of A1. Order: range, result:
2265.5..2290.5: 84.39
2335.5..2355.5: 69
